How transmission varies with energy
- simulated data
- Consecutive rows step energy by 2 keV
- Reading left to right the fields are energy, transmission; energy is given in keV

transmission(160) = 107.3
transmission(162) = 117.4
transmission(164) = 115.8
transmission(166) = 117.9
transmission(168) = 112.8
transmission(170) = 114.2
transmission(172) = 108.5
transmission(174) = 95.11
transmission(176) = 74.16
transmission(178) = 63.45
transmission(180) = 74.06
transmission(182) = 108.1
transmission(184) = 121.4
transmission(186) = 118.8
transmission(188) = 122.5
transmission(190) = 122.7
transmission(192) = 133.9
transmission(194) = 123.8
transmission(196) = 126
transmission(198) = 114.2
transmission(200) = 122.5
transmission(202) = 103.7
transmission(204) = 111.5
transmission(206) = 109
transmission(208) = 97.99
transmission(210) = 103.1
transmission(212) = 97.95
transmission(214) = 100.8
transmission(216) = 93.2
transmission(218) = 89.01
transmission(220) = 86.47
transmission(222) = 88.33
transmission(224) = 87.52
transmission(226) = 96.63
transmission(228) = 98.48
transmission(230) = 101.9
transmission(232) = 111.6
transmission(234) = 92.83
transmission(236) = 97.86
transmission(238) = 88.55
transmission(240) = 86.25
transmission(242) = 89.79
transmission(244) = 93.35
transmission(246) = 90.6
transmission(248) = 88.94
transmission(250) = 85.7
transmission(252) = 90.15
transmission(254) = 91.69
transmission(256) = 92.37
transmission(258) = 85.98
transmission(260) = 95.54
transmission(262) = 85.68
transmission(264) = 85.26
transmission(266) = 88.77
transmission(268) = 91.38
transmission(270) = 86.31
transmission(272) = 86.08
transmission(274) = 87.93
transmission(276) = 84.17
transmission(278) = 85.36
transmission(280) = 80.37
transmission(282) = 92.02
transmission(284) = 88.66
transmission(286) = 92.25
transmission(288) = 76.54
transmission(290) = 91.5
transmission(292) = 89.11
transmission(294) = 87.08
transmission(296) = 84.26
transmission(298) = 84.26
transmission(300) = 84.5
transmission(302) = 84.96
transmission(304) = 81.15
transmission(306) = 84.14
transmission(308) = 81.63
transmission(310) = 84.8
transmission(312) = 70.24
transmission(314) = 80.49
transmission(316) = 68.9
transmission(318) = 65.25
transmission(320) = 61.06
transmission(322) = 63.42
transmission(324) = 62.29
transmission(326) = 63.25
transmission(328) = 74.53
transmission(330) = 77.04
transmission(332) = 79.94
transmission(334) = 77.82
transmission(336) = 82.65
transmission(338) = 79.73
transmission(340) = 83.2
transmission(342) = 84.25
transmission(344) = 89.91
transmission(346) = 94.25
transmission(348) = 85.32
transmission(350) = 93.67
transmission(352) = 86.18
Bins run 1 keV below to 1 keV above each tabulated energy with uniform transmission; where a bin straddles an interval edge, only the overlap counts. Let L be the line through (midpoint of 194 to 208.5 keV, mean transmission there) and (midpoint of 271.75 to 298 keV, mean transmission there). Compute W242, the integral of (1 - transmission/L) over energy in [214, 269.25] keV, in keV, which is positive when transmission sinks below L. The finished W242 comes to 4.7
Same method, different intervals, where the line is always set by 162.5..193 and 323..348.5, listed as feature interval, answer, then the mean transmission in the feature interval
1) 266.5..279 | 0.49 keV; 86.9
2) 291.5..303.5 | 0.11 keV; 85.4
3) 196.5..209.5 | -0.95 keV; 110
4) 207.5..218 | 0.34 keV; 97.7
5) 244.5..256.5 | 0.56 keV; 89.9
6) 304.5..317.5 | 0.91 keV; 78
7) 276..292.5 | 0.31 keV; 86.7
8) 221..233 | 0.12 keV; 97.4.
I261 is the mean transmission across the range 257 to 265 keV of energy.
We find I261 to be 88.1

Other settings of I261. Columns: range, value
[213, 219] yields 94.3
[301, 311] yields 83.3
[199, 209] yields 109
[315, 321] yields 65.1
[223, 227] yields 92.1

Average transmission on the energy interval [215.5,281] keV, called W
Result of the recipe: 90.4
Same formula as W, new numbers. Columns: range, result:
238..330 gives 83.3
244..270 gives 89.4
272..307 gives 85.8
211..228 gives 92.8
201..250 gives 95.8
